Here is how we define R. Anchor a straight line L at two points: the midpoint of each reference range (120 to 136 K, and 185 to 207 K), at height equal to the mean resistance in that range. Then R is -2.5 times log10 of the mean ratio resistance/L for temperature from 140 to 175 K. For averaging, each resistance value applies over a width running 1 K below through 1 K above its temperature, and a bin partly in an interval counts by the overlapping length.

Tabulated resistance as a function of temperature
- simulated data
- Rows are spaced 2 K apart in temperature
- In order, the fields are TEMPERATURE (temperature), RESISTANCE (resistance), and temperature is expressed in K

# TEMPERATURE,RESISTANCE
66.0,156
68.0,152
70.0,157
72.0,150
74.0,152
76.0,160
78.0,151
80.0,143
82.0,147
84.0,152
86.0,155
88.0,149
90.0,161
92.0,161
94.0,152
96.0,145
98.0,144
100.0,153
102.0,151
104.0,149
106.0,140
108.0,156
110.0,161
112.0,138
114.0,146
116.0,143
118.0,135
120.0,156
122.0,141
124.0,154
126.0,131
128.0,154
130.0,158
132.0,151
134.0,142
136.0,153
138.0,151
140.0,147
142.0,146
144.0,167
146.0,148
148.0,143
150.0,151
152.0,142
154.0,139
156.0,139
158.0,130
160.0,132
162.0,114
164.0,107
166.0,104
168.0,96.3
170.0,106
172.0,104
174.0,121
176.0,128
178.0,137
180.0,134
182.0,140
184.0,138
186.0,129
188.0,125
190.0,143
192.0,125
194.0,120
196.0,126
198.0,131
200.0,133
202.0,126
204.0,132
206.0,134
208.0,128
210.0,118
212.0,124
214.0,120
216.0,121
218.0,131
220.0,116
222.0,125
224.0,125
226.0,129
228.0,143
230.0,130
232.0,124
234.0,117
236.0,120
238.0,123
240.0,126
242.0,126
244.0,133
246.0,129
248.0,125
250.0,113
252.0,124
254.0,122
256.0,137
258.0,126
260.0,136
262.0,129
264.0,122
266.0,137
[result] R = 0.09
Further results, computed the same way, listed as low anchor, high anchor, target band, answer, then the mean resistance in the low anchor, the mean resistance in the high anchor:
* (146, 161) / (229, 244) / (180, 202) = 0.02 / 140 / 124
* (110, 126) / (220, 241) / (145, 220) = 0.05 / 145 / 126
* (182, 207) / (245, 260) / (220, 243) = 0.02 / 131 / 126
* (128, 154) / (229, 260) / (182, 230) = 0.05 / 150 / 125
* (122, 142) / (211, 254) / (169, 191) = 0.08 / 148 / 125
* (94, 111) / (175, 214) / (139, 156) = -0.05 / 150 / 130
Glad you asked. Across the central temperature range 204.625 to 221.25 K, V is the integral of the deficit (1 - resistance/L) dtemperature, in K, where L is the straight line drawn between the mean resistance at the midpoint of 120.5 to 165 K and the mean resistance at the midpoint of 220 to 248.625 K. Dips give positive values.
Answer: 0.8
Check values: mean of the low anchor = 143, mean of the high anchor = 126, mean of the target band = 124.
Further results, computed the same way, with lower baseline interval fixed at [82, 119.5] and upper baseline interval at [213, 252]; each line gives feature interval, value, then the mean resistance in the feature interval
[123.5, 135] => -0.31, 148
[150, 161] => 0.13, 138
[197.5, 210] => 0.07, 130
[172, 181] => 0.55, 127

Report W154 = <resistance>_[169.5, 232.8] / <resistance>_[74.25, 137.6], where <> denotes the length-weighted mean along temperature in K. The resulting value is 0.85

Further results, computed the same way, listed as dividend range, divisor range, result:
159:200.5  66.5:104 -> 0.81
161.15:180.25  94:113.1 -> 0.77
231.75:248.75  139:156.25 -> 0.85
